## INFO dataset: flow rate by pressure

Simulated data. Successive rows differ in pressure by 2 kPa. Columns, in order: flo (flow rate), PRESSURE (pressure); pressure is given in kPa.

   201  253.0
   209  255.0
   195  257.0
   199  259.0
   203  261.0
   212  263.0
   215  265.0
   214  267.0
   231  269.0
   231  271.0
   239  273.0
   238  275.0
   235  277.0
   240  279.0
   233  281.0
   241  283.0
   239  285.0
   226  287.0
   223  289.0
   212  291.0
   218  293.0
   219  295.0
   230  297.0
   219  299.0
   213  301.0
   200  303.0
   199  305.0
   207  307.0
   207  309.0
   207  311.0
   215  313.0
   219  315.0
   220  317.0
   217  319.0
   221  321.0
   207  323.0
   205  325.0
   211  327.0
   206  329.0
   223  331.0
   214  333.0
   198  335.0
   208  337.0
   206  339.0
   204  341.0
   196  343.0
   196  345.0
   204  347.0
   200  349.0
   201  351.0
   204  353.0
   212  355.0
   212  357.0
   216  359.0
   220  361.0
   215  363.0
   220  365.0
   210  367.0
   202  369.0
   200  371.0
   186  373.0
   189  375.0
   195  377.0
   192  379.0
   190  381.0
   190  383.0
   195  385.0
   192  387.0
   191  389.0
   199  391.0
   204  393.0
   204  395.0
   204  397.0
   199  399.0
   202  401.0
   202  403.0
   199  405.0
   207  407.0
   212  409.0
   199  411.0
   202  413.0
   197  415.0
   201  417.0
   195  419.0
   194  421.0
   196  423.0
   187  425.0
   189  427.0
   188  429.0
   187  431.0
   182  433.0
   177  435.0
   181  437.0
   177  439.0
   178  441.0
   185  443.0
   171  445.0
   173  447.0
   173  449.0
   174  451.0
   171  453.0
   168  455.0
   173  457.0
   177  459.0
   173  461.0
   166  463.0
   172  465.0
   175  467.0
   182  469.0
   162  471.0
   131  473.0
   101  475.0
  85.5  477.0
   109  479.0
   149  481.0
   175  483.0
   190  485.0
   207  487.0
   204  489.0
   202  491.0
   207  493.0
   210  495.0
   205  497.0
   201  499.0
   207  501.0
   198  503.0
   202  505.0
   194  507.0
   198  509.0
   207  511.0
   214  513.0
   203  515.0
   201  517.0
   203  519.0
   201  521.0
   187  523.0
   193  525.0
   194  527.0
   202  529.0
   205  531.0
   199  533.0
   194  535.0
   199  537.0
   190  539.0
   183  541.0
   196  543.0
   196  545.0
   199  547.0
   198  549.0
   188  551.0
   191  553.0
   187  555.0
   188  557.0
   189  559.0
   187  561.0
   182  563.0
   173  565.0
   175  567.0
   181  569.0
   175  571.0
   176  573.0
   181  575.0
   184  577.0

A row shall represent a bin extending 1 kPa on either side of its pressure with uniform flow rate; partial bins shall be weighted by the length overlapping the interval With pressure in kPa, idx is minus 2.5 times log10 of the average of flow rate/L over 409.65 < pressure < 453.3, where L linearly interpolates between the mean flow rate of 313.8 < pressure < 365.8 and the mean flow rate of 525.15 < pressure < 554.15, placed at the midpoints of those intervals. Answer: 0.10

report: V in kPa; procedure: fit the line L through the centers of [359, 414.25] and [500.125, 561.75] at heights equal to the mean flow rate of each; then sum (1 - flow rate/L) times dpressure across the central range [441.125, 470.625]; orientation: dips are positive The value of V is 3.7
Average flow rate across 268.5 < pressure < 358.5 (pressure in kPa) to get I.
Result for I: 216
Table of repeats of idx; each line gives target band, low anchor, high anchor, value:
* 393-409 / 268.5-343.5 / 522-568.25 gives 0.02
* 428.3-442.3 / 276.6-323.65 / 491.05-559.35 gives 0.14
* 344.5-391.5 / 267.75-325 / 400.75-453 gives 0.01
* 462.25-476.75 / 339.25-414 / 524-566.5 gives 0.28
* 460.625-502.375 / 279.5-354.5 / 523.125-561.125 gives 0.15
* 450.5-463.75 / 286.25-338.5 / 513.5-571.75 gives 0.16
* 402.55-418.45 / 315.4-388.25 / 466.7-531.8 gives -0.03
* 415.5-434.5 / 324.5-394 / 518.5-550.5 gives 0.05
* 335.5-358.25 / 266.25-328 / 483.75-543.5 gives 0.06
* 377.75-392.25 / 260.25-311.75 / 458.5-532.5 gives 0.06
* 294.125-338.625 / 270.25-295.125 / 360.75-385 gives 0.04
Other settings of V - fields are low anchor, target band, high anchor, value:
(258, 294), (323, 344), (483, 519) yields 1.2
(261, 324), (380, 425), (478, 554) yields 2.0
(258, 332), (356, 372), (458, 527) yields -0.5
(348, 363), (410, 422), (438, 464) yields -0.7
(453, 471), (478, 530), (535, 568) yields -4.2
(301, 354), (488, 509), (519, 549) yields -0.5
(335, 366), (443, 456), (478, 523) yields 1.7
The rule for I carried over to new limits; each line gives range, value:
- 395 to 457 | 189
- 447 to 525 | 181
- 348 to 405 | 202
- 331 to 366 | 208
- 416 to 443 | 187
